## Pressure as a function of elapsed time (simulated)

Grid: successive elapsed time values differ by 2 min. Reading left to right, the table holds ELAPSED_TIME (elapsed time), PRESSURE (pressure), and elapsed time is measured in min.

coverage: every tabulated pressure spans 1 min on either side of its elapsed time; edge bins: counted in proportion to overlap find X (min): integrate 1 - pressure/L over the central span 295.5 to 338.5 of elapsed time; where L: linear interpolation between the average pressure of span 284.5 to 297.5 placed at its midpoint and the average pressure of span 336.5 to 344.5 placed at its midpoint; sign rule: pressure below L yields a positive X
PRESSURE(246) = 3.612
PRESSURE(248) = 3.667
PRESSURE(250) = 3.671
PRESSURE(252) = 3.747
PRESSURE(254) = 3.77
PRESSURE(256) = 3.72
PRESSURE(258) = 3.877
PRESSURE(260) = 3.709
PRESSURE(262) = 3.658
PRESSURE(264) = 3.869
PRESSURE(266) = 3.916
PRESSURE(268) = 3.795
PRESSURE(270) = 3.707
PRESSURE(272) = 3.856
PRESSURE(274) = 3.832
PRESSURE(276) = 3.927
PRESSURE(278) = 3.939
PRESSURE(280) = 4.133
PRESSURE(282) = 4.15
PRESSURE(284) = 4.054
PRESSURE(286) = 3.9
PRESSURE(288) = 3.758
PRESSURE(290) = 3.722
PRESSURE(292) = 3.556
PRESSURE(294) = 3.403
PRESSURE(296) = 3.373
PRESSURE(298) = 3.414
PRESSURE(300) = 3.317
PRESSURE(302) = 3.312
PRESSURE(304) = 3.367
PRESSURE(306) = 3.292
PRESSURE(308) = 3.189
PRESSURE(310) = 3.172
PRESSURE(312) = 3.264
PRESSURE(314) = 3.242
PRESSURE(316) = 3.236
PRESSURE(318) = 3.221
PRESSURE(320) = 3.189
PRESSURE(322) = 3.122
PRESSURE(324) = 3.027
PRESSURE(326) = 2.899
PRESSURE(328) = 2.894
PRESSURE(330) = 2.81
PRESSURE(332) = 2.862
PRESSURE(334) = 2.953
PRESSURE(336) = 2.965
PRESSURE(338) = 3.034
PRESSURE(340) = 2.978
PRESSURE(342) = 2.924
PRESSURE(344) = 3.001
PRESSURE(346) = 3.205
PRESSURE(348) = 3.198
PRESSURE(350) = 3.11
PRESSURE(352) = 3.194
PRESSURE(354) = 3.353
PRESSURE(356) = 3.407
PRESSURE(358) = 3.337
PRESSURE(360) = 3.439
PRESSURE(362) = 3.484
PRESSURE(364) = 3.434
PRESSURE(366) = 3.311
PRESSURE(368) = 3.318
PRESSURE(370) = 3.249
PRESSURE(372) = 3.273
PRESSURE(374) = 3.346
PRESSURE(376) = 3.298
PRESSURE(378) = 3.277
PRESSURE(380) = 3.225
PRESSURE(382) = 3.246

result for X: 1.9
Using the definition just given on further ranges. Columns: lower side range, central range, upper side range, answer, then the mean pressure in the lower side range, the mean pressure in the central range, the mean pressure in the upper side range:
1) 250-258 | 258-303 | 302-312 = -3.0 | 3.75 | 3.74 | 3.26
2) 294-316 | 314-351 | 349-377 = 3.0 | 3.3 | 3.04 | 3.33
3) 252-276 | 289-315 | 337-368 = 1.5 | 3.8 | 3.36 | 3.23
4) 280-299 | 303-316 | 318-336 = 0.3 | 3.73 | 3.25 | 2.98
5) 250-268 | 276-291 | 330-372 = -1.4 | 3.78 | 3.95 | 3.18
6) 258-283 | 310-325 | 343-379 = 1.6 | 3.87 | 3.18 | 3.29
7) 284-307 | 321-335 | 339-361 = 1.6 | 3.52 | 2.94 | 3.2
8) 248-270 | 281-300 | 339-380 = -0.4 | 3.77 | 3.68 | 3.26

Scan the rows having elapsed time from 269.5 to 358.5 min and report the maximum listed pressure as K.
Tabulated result 4.15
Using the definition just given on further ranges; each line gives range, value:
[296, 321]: 3.414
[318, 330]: 3.221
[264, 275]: 3.916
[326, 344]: 3.034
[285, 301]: 3.9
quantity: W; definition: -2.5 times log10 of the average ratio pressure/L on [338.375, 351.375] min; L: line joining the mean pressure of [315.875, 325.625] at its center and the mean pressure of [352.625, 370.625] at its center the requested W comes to 0.07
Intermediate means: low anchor 3.14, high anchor 3.37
